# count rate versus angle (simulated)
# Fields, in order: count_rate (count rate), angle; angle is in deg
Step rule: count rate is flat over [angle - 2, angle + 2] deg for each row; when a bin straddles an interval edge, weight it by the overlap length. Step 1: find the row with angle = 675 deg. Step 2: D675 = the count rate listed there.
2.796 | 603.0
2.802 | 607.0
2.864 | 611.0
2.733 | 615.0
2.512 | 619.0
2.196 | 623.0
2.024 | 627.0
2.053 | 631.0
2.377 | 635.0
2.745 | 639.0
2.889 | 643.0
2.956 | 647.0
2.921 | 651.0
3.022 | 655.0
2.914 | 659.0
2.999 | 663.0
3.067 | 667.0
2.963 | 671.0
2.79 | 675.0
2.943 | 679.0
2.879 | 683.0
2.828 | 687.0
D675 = 2.79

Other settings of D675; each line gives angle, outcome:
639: 2.745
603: 2.796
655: 3.022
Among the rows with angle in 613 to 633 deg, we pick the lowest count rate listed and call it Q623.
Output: 2.024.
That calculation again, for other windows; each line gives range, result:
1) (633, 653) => 2.377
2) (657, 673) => 2.914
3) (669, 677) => 2.79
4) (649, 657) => 2.921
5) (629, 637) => 2.053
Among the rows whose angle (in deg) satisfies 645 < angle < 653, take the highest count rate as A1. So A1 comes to 2.956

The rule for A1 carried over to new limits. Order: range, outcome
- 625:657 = 3.022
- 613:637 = 2.733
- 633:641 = 2.745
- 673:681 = 2.943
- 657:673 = 3.067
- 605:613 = 2.864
